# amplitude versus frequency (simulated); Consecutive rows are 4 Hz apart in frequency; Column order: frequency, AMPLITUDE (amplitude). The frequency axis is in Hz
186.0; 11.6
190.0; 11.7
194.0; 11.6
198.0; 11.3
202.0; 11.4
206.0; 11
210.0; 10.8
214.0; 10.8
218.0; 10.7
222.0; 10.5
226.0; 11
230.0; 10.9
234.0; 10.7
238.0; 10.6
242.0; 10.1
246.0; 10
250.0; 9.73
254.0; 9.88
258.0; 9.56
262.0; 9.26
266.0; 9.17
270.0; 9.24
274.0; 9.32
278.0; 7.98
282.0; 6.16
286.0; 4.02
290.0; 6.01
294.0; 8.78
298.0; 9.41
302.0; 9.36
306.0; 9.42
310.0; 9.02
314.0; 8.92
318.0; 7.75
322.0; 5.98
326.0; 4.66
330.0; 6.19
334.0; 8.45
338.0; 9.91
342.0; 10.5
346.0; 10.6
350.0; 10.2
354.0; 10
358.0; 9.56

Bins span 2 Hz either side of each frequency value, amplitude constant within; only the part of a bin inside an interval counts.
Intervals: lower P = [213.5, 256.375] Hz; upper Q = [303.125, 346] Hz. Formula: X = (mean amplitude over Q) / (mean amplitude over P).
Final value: 0.8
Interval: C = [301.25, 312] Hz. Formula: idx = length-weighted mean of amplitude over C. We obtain 9.26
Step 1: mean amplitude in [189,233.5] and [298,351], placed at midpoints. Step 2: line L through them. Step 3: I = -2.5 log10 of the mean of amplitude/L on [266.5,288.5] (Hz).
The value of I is 0.28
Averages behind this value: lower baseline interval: 11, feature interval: 7.44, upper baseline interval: 8.54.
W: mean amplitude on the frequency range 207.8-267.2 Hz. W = 10.3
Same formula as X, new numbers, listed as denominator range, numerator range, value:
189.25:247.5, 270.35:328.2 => 0.71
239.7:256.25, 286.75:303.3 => 0.81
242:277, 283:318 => 0.85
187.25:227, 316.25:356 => 0.76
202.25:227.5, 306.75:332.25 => 0.67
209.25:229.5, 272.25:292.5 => 0.62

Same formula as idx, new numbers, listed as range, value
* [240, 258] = 9.89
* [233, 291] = 8.8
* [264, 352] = 8.23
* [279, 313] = 7.81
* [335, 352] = 10.2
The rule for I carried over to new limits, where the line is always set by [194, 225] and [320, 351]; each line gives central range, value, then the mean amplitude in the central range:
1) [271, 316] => 0.13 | 8.06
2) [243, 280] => 0.06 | 9.37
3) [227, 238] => -0.03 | 10.8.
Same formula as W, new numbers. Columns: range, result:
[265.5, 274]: 9.24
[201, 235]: 10.9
